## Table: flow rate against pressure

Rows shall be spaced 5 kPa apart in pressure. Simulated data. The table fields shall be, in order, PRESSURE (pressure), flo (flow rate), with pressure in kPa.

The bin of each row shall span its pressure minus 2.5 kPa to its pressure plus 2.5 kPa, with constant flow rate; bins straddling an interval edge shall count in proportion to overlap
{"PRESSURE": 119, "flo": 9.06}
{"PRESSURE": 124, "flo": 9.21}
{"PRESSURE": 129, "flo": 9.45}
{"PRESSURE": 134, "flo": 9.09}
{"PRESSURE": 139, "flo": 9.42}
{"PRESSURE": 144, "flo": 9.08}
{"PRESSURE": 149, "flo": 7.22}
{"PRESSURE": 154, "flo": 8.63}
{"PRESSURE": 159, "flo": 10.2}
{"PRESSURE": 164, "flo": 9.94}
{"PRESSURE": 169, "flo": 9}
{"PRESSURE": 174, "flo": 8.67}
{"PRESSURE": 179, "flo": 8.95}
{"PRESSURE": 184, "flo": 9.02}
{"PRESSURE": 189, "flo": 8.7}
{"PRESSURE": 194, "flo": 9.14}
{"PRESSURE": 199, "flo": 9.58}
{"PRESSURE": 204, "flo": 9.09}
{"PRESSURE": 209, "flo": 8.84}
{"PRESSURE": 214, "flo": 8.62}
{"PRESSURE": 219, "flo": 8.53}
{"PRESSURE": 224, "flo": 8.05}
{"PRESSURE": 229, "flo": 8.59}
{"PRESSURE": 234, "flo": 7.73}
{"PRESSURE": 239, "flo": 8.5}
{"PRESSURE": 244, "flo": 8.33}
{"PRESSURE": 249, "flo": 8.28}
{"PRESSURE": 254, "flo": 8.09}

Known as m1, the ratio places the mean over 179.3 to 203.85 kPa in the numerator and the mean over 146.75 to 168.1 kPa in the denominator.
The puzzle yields 1.0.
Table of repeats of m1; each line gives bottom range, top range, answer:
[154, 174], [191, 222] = 0.95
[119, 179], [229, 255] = 0.91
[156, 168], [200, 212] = 0.91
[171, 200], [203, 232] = 0.96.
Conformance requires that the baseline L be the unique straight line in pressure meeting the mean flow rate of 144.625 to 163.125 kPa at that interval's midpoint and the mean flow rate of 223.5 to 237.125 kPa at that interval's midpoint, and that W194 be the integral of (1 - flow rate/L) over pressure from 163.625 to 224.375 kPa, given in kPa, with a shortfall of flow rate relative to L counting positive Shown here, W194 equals -3.2 kPa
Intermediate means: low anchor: 8.83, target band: 8.93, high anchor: 8.15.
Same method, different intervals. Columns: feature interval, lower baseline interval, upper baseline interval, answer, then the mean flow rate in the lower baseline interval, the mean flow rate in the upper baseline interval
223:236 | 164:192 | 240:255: 0.5 kPa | 8.97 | 8.27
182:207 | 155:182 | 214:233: -0.7 kPa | 9.31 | 8.37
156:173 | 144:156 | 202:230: -2.8 kPa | 8.14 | 8.61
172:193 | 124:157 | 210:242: -0.6 kPa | 8.87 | 8.36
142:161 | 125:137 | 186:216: 0.9 kPa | 9.27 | 9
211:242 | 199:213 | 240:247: 1.2 kPa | 9.04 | 8.36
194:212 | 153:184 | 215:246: -0.9 kPa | 9.24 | 8.3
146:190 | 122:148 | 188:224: 0.4 kPa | 9.13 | 8.88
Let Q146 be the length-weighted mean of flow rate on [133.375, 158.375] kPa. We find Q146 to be 8.77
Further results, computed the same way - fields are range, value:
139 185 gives 8.99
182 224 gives 8.89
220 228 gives 8.24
